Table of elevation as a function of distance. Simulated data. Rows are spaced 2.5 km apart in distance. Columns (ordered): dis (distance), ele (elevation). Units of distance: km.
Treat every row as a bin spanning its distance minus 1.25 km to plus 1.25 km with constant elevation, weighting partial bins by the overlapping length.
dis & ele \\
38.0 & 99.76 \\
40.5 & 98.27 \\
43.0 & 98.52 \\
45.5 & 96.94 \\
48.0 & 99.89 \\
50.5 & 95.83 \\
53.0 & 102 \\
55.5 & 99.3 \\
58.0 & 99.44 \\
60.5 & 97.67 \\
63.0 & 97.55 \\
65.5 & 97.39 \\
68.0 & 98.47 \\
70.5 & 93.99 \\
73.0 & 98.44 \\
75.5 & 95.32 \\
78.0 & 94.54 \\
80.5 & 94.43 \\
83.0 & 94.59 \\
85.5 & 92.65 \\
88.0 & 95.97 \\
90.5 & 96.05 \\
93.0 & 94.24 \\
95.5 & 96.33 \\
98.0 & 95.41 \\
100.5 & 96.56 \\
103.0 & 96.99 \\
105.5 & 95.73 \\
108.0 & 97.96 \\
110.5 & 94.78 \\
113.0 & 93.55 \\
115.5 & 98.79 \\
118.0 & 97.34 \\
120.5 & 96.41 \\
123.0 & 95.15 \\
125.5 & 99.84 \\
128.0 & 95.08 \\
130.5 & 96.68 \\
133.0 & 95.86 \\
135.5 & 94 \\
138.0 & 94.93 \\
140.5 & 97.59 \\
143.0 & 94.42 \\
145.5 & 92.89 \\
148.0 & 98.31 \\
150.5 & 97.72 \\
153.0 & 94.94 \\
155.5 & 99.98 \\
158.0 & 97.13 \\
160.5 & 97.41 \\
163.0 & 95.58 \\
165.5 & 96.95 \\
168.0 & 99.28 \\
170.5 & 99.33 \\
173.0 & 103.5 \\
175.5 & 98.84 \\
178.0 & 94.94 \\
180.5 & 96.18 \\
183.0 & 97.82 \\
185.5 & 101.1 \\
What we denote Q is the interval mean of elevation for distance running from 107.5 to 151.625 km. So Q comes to 96.1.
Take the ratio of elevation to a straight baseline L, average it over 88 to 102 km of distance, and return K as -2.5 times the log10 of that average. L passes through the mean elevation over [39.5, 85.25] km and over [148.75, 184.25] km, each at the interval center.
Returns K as 0.02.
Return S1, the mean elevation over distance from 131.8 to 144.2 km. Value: 95.4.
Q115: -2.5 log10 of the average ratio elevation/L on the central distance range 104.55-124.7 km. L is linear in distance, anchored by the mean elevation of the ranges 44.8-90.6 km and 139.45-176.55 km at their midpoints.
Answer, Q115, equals 0.01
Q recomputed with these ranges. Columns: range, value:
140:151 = 96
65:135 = 96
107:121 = 96.4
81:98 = 95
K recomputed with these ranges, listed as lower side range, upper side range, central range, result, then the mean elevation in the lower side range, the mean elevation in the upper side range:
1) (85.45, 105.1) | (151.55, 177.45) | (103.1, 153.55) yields 0.01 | 95.7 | 98.2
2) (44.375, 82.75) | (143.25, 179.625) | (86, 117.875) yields 0.02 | 97.3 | 97.5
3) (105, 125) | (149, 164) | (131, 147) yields 0.02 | 96.4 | 97.2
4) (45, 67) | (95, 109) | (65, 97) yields 0.02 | 98.5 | 96.5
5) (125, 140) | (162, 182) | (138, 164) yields 0.00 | 96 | 98.1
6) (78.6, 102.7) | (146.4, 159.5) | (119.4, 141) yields 0.01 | 95.2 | 97.5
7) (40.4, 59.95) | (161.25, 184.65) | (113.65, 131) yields 0.02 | 98.8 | 98.1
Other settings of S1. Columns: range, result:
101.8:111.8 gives 96.3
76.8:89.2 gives 94.4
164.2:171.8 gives 98.5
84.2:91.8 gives 94.9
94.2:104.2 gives 96.3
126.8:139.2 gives 95.3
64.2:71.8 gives 96.6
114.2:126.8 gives 97.5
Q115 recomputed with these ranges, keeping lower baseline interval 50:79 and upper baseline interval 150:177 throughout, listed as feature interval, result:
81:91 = 0.03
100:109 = 0.01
